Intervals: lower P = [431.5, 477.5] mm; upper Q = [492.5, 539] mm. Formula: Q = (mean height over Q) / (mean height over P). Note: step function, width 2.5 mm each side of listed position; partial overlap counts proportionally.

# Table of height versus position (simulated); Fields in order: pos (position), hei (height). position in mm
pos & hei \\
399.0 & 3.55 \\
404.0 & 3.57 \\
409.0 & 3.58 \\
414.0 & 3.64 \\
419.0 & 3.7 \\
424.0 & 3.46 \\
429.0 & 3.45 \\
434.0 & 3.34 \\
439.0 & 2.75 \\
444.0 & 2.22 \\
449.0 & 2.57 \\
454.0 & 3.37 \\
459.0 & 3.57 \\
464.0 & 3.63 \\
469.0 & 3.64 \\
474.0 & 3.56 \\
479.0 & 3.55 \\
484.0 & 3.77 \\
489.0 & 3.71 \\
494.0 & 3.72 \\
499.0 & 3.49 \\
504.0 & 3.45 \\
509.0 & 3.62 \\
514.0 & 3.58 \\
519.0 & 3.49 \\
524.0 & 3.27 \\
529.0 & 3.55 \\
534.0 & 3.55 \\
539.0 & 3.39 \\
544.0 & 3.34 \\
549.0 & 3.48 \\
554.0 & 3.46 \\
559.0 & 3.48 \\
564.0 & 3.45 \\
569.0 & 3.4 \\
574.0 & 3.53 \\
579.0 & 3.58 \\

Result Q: 1.10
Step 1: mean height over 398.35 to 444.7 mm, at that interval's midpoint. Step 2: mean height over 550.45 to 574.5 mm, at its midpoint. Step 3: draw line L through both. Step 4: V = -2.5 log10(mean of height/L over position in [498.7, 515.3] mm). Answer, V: -0.037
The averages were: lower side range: 3.36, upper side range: 3.46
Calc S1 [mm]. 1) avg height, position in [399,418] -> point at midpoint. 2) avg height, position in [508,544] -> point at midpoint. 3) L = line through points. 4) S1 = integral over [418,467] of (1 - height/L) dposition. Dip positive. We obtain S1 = 5.1 mm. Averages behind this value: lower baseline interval 3.6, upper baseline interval 3.48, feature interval 3.2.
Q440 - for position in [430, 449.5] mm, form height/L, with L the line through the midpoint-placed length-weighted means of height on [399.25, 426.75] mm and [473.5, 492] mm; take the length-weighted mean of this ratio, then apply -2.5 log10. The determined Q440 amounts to 0.28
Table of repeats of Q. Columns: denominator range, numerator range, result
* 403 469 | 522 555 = 1.04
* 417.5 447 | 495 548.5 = 1.11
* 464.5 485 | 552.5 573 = 0.95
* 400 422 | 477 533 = 0.99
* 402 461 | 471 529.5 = 1.09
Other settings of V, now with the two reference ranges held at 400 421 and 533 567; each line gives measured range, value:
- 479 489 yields -0.05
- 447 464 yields 0.10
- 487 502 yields -0.04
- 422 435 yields 0.05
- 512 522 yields -0.01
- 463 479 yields -0.02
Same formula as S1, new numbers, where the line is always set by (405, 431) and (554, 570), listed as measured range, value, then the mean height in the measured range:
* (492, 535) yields -0.4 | 3.52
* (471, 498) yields -1.1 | 3.65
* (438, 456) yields 4.2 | 2.71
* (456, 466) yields -0.2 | 3.59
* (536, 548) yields 0.3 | 3.39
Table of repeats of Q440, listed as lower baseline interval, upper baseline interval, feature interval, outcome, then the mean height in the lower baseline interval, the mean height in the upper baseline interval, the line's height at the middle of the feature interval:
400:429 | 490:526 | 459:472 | -0.021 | 3.58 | 3.53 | 3.55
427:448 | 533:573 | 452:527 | -0.137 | 2.9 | 3.44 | 3.15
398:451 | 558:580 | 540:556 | 0.009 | 3.26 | 3.48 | 3.45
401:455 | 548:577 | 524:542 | -0.014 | 3.24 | 3.47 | 3.42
